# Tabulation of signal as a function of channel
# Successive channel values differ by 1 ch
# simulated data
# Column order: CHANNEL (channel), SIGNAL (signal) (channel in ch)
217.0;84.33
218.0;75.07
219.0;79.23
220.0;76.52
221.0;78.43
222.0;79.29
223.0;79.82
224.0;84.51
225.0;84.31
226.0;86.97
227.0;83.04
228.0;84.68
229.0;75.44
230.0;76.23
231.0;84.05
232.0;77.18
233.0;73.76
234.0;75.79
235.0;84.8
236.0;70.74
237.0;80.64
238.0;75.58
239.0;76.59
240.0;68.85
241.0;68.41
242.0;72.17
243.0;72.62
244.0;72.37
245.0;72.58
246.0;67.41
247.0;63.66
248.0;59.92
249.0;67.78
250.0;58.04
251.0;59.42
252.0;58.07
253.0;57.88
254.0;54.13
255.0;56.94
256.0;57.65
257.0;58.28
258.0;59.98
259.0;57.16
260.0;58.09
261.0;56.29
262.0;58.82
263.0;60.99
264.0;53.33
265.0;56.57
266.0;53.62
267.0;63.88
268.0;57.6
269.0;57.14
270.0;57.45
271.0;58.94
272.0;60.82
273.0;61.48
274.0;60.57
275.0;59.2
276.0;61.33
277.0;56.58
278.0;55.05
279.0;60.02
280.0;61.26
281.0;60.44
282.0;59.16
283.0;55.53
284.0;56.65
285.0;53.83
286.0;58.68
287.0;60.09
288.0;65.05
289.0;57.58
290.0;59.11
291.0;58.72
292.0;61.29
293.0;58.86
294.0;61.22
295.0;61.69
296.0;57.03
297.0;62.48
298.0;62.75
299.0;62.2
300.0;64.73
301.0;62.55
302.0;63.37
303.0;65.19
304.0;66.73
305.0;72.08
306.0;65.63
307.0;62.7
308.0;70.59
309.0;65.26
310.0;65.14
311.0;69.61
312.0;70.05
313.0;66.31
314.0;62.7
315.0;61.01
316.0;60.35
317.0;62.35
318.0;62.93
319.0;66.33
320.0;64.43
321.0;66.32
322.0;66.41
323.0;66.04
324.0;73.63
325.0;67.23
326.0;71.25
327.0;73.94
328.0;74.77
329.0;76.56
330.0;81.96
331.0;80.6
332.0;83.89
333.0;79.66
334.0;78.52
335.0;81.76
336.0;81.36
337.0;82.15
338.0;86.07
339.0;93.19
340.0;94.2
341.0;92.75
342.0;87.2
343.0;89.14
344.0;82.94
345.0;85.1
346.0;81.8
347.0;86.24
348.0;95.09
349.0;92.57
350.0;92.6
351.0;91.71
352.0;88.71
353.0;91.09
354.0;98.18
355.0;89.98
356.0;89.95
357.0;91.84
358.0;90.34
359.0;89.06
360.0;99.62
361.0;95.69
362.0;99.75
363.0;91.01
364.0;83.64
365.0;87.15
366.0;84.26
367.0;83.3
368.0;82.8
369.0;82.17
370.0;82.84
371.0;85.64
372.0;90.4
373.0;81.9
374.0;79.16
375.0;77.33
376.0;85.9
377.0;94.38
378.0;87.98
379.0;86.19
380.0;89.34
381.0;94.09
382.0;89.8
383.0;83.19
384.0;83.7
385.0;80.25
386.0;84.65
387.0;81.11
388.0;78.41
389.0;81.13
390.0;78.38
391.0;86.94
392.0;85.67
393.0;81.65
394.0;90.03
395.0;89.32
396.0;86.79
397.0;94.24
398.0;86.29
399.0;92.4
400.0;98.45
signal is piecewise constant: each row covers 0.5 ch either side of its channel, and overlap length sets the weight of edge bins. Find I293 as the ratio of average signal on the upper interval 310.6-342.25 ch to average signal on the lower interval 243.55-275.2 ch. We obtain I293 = 1.24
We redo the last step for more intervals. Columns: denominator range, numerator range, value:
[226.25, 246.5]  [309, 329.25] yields 0.89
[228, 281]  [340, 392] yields 1.36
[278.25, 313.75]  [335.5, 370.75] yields 1.43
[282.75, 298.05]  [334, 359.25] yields 1.50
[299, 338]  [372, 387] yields 1.22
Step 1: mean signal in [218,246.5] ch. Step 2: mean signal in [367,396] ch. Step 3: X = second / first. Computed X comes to 1.10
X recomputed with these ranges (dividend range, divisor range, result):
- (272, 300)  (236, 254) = 0.88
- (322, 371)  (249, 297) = 1.45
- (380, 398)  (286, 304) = 1.39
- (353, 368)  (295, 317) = 1.40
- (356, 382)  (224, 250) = 1.17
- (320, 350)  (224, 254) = 1.12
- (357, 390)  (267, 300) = 1.45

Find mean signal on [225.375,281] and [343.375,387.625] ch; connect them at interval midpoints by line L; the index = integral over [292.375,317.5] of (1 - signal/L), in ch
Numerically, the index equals 3.86 ch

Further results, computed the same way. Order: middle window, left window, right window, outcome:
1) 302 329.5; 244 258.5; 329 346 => 4.05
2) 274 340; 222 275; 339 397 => 9.18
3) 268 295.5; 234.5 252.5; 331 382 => 5.99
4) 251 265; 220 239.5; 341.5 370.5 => 4.13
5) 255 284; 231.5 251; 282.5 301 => 2.87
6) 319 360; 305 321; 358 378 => -3.88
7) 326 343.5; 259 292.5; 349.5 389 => -1.38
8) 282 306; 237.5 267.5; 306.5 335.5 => 2.11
